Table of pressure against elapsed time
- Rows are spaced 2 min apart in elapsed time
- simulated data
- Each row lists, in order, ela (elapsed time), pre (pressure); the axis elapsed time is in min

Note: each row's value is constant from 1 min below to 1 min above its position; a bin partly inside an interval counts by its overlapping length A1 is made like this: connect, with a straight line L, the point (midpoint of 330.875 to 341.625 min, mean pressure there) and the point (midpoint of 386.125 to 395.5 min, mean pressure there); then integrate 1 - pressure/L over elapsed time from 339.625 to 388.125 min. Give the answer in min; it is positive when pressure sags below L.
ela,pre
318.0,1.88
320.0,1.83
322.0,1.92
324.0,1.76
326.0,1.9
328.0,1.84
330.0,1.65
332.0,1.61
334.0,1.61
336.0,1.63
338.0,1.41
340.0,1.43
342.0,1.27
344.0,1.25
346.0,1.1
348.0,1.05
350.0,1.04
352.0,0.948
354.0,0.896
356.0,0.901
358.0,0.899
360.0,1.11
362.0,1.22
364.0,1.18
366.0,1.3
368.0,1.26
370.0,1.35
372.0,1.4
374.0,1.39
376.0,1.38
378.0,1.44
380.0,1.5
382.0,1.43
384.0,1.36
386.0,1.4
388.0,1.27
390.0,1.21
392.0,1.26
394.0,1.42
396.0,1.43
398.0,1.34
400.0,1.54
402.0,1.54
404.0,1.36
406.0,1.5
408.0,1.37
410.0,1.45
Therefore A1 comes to 6.2 min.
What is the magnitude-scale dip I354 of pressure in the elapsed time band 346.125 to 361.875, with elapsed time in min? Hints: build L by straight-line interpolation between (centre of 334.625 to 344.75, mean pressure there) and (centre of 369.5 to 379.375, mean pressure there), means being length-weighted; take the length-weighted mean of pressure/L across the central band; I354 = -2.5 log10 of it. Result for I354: 0.37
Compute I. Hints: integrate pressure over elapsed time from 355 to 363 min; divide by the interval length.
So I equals 1.03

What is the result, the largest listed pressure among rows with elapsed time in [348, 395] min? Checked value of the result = 1.5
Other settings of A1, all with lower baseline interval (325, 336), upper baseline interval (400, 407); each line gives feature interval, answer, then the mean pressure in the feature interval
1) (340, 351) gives 3.3 min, 1.17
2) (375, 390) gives 1.6 min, 1.38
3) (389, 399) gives 1.2 min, 1.33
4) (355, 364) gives 3.2 min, 1.05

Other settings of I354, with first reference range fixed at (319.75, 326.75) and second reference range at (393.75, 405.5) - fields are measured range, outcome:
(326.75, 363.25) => 0.342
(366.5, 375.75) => 0.181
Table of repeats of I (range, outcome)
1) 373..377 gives 1.38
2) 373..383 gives 1.43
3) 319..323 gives 1.88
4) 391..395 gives 1.34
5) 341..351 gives 1.14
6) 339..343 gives 1.35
